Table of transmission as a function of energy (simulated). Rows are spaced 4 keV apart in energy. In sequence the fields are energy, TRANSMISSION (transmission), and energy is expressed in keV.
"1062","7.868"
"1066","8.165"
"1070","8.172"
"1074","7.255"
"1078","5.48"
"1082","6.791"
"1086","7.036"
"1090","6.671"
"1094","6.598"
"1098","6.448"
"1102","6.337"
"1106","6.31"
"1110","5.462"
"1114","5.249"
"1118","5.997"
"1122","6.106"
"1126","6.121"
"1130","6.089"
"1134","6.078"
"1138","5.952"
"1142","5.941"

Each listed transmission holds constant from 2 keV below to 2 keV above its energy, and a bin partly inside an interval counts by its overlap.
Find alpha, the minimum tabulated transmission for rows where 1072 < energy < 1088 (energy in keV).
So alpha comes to 5.48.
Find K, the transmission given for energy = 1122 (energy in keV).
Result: 6.106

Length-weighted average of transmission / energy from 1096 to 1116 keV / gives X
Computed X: 5.96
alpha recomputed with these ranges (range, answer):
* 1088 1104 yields 6.337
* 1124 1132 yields 6.089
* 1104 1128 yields 5.249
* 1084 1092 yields 6.671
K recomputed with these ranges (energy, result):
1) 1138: 5.952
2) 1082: 6.791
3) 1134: 6.078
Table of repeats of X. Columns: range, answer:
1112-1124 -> 5.78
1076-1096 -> 6.52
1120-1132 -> 6.11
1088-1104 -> 6.51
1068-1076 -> 7.71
